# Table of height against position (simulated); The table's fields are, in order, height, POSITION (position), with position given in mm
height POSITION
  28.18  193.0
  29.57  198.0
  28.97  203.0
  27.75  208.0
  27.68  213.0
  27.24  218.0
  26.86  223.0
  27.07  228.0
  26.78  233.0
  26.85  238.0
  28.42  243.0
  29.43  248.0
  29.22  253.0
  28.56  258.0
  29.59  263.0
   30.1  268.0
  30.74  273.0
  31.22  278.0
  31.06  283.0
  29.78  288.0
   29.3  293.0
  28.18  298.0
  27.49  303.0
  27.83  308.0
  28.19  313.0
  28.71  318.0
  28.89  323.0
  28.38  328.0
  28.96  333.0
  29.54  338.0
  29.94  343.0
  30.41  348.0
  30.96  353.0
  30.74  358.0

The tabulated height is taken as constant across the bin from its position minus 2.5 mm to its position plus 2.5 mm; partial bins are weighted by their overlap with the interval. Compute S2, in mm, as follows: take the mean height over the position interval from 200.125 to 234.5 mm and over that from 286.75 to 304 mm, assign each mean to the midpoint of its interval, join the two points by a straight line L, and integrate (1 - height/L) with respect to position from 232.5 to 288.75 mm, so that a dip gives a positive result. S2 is -2.4 mm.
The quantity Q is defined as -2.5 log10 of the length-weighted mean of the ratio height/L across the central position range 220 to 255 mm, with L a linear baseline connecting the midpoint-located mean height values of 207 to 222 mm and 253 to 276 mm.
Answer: 0.03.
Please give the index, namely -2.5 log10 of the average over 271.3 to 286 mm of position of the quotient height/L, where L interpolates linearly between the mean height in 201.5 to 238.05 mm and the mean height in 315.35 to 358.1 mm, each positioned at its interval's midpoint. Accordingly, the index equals -0.091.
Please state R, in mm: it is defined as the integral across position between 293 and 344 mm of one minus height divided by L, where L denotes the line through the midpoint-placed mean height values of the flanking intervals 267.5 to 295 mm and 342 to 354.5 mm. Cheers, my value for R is 3.1 mm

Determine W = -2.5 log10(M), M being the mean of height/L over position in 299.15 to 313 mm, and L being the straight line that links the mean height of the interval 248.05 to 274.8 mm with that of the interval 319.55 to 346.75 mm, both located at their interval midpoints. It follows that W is 0.06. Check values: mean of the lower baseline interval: 29.6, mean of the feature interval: 27.8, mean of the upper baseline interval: 29.2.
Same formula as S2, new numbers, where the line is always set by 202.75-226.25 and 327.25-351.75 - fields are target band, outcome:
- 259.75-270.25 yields -0.5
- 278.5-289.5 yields -0.7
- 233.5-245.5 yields 0.2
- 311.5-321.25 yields 0.2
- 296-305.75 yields 0.4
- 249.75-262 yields -0.3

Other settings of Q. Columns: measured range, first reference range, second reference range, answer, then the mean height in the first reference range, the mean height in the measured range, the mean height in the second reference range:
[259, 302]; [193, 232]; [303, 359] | -0.05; 27.9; 29.9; 29.2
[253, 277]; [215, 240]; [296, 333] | -0.08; 27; 29.8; 28.3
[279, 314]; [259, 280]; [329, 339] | 0.03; 30.3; 29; 29.1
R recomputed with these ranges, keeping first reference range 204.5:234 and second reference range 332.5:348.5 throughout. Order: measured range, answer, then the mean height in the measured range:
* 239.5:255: -0.56 mm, 28.9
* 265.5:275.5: -0.74 mm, 30.4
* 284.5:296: -0.36 mm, 29.6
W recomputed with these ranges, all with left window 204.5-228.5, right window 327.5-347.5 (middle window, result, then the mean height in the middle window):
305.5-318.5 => 0.031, 28.2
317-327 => 0.015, 28.8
